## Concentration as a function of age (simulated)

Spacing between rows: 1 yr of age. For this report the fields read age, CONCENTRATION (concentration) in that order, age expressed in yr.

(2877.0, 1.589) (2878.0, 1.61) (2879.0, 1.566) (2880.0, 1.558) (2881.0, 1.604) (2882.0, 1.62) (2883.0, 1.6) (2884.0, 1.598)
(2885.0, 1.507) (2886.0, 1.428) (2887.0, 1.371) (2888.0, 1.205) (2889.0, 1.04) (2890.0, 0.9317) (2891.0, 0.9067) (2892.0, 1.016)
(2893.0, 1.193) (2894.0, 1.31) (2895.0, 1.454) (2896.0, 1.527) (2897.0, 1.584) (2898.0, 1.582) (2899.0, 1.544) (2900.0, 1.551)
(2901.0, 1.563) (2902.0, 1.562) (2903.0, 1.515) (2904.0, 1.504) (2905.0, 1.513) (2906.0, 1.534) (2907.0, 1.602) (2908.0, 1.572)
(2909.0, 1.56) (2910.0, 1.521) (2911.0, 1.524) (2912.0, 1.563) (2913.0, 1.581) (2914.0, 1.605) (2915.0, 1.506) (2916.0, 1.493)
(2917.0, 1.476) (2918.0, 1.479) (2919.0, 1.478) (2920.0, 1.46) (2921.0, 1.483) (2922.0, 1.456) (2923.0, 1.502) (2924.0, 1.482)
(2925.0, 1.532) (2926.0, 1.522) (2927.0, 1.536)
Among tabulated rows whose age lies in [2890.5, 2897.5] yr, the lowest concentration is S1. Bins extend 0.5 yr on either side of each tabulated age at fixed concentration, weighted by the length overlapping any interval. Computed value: 0.9067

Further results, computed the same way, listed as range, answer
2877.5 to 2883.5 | 1.558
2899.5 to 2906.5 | 1.504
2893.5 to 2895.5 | 1.31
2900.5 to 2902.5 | 1.562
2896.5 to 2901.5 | 1.544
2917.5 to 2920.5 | 1.46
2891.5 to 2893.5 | 1.016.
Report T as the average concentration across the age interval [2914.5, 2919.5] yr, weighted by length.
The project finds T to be 1.49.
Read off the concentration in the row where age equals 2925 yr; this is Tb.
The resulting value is 1.532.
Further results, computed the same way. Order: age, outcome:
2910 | 1.521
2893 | 1.193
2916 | 1.493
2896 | 1.527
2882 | 1.62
